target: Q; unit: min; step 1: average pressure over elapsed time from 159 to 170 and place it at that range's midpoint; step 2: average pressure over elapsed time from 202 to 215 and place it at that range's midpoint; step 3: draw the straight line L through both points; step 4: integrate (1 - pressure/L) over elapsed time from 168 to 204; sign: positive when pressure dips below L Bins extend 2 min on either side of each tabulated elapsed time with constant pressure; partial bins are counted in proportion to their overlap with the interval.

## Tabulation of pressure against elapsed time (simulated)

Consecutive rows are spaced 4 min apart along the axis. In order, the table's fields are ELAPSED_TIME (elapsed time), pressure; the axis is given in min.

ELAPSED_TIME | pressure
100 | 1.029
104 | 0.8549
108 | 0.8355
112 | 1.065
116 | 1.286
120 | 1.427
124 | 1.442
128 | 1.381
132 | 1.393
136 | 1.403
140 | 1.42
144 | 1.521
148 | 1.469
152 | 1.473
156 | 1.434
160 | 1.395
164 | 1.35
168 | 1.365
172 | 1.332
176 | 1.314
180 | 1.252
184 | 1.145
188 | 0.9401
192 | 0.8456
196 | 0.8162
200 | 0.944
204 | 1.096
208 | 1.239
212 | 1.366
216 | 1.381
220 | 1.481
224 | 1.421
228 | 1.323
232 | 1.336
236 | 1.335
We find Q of 6.1 min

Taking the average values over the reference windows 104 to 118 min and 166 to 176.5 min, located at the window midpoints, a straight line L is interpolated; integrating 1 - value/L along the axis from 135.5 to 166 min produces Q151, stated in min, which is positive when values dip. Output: -5.0 min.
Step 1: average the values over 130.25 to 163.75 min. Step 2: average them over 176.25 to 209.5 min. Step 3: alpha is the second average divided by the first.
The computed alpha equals 0.73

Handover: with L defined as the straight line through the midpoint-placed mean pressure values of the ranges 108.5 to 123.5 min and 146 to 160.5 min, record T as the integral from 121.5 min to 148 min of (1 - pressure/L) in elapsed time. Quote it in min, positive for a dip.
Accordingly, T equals -1.7 min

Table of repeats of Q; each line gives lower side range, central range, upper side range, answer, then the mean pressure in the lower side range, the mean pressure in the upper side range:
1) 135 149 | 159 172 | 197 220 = 0.1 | 1.46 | 1.21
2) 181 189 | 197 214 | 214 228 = 1.8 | 1.08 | 1.41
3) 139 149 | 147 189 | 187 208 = -2.6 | 1.48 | 0.957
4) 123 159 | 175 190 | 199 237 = 2.3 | 1.44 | 1.3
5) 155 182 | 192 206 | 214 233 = 4.4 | 1.35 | 1.39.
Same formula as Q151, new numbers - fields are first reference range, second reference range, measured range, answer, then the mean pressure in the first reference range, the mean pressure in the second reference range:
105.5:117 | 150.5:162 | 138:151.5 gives -1.41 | 1.03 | 1.43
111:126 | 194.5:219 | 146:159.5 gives -2.07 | 1.32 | 1.16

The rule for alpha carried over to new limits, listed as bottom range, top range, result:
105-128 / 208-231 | 1.14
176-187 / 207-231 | 1.15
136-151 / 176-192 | 0.76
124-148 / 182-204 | 0.67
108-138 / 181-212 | 0.79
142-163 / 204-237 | 0.93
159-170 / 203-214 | 0.91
